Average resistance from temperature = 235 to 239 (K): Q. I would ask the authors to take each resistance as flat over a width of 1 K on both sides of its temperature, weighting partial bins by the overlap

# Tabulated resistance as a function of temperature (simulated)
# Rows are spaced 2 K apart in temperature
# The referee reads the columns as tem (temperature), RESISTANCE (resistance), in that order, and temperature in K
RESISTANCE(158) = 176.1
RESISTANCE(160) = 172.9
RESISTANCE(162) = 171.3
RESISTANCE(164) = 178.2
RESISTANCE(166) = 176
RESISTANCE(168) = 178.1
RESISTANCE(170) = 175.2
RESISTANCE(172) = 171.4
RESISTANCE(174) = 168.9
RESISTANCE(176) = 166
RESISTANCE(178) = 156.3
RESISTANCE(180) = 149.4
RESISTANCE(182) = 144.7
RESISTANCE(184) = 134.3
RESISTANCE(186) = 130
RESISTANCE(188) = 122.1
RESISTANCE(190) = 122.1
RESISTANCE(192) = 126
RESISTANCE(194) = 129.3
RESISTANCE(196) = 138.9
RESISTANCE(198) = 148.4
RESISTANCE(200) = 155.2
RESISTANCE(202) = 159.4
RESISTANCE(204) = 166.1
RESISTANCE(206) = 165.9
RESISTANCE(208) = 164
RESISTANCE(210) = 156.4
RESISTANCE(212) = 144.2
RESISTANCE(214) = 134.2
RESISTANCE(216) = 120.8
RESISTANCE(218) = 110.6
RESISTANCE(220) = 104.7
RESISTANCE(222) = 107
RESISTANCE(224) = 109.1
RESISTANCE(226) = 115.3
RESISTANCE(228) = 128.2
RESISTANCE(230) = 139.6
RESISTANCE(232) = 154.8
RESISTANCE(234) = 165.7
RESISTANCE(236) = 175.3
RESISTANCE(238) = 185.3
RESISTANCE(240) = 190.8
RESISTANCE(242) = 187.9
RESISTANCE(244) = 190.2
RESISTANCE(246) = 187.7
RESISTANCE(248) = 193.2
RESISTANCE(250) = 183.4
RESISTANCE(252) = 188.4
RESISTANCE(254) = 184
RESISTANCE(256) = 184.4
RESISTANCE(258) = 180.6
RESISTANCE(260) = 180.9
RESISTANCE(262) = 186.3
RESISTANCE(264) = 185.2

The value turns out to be 180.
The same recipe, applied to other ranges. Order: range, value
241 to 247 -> 189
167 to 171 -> 177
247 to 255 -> 187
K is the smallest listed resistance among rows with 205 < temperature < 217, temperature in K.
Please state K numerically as 120.8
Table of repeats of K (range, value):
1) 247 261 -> 180.6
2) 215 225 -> 104.7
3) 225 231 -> 115.3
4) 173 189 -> 122.1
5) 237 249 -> 185.3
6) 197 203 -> 148.4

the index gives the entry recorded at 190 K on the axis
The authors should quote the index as 122.1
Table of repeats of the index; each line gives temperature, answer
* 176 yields 166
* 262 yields 186.3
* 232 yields 154.8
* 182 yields 144.7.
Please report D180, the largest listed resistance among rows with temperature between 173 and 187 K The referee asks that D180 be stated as 168.9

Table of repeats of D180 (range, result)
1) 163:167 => 178.2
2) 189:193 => 126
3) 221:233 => 154.8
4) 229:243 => 190.8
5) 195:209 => 166.1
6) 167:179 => 178.1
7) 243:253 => 193.2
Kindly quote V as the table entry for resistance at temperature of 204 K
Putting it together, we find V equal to 166.1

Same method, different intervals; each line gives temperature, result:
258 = 180.6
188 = 122.1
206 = 165.9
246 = 187.7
